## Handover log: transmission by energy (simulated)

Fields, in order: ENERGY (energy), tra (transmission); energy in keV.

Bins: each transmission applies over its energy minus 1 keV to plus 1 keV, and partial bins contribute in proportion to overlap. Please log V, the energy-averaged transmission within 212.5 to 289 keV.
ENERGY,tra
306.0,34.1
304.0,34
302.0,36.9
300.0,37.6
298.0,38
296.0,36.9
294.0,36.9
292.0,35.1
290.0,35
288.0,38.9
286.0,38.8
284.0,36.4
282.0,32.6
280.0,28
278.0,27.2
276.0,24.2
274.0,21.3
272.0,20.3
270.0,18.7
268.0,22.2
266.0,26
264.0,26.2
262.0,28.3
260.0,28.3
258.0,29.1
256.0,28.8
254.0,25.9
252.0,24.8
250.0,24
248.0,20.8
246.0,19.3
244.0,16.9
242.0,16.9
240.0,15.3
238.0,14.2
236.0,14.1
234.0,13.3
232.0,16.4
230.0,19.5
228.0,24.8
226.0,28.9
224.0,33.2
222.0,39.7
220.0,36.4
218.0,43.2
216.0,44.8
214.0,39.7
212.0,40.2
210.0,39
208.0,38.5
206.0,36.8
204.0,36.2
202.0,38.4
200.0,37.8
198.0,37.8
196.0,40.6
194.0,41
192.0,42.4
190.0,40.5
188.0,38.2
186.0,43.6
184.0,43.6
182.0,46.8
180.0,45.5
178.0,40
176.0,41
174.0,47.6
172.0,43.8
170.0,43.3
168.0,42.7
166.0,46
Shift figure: 26.6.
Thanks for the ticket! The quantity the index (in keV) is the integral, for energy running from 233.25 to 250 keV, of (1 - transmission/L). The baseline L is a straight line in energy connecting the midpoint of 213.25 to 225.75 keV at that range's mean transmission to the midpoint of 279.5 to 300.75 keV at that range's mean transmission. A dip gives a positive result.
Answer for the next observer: 9.3 keV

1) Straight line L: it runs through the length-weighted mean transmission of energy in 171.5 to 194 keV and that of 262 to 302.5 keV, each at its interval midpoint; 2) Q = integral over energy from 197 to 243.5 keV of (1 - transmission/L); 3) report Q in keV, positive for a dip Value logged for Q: 9.87 keV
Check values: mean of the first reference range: 42.9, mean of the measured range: 30.5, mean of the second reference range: 30.7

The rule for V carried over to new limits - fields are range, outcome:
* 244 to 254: 22.1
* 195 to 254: 29.3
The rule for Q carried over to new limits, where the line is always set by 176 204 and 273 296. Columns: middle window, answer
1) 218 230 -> 1.8 keV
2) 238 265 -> 9.3 keV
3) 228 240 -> 6.7 keV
